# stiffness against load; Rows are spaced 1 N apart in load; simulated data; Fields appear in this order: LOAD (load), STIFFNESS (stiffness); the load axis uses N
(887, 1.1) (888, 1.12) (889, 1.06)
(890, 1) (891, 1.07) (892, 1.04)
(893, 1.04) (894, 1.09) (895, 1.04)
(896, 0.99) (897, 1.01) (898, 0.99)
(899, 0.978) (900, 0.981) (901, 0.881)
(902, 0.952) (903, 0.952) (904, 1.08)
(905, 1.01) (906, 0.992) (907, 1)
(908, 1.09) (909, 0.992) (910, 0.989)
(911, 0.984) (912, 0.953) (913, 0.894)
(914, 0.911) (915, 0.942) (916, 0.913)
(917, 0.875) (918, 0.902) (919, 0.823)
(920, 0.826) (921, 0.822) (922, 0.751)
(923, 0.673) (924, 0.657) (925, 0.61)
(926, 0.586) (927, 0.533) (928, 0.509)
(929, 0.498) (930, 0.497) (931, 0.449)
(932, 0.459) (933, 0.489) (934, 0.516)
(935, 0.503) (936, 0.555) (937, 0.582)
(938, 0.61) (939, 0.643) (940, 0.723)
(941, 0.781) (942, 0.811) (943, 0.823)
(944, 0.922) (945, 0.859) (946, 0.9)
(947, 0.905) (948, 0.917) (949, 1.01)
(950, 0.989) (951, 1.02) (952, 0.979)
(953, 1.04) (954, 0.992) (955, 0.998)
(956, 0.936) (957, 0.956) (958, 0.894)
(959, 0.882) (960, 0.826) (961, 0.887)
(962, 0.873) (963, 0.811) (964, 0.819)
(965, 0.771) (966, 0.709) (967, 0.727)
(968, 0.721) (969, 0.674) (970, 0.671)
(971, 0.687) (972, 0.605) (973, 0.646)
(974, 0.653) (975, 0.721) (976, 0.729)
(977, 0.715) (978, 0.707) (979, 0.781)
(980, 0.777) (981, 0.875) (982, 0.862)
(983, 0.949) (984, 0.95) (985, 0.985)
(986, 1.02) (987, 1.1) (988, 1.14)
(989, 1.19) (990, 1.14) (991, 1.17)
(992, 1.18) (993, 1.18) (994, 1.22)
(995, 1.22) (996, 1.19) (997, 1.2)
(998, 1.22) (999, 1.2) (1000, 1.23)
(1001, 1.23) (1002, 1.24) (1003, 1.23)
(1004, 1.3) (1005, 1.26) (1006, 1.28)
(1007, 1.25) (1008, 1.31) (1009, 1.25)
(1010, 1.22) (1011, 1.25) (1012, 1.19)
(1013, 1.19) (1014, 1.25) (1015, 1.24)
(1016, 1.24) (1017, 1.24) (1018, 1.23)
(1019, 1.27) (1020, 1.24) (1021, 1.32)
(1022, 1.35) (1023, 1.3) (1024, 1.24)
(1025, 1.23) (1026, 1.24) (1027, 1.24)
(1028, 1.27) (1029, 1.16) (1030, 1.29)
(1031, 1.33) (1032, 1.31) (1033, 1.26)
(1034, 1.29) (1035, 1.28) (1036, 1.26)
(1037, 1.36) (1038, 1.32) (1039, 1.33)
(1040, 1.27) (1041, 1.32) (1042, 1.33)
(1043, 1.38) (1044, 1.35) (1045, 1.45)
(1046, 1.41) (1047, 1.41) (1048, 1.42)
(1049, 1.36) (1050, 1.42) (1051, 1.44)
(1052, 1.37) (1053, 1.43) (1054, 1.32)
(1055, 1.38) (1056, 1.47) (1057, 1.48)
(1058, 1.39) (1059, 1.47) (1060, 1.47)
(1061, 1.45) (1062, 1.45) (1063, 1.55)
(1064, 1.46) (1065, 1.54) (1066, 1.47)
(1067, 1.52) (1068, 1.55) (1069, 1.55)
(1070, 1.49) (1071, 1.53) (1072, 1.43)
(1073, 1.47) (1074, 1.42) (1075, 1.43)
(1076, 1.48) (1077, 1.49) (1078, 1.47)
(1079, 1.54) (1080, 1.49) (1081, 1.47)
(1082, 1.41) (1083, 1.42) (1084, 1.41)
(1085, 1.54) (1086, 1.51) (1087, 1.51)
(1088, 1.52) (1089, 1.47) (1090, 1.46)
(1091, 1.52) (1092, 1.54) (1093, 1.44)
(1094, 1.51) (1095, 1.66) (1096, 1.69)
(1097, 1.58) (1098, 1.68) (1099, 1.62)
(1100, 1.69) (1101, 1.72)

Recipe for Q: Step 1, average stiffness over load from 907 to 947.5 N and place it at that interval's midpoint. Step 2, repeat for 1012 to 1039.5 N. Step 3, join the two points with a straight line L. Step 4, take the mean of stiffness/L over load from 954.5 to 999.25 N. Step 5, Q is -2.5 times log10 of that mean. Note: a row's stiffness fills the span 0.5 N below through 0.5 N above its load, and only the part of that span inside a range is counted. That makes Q 0.11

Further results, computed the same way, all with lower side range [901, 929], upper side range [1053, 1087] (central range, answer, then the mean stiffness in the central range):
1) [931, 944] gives 0.44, 0.629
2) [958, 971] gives 0.32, 0.782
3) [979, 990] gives 0.15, 0.983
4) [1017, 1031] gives 0.02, 1.26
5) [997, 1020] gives -0.01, 1.24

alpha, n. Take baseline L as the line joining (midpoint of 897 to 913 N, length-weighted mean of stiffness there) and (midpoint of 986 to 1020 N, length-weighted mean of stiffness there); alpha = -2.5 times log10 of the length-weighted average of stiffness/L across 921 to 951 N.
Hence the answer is 0.47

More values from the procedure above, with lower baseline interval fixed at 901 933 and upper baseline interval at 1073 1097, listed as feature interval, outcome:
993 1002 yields -0.07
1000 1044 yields -0.03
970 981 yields 0.42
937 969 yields 0.12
